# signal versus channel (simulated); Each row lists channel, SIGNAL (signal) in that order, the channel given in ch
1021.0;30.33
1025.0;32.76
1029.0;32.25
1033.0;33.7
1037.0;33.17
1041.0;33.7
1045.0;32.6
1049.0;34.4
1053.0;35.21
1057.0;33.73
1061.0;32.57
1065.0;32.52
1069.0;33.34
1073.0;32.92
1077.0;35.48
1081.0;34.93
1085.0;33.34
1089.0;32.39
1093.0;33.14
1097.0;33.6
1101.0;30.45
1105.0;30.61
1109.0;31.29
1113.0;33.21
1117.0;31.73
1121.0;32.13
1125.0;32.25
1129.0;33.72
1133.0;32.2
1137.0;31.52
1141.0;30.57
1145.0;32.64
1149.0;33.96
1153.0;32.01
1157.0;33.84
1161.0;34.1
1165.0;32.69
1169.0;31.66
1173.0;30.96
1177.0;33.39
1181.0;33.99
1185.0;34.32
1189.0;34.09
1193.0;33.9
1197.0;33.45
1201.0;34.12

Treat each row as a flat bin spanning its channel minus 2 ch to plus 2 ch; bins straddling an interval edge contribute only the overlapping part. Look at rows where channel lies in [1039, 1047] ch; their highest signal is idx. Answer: 33.7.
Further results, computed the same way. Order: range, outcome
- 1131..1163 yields 34.1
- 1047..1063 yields 35.21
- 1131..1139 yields 32.2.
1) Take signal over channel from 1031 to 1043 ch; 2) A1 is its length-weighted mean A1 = 33.5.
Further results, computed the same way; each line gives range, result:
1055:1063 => 33.1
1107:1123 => 32.1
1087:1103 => 32.4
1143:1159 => 33.1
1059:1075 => 32.8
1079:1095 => 33.5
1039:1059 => 33.9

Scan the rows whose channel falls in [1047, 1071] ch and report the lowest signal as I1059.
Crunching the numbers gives 32.52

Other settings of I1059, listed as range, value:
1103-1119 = 30.61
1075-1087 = 33.34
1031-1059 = 32.6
